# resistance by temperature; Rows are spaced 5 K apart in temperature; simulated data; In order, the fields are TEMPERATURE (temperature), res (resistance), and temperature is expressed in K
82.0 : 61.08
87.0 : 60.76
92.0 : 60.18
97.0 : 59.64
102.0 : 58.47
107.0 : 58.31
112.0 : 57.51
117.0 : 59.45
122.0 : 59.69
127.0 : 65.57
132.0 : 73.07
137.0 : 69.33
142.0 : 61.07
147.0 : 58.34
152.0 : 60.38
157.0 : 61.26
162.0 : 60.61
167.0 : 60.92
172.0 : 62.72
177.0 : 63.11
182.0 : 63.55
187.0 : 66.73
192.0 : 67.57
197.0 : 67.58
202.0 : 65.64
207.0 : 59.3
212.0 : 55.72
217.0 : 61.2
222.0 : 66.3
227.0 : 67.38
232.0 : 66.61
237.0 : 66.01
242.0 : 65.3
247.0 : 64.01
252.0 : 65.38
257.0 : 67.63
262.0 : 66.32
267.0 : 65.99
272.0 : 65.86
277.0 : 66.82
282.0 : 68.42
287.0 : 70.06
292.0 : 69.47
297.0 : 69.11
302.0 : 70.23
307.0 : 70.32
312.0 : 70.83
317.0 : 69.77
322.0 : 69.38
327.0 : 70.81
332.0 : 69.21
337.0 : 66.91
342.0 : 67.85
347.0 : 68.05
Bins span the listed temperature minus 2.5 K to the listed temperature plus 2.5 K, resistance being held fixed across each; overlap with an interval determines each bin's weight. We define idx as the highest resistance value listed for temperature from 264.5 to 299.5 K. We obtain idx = 70.06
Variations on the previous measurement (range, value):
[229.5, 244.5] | 66.61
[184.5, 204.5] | 67.58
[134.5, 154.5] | 69.33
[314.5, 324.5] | 69.77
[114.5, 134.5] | 73.07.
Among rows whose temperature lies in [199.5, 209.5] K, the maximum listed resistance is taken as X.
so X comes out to 65.64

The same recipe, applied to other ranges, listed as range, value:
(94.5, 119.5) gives 59.64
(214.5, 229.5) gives 67.38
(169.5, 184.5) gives 63.55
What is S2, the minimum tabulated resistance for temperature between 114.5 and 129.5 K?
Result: 59.45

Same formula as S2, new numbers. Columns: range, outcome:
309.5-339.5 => 66.91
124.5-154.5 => 58.34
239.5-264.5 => 64.01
